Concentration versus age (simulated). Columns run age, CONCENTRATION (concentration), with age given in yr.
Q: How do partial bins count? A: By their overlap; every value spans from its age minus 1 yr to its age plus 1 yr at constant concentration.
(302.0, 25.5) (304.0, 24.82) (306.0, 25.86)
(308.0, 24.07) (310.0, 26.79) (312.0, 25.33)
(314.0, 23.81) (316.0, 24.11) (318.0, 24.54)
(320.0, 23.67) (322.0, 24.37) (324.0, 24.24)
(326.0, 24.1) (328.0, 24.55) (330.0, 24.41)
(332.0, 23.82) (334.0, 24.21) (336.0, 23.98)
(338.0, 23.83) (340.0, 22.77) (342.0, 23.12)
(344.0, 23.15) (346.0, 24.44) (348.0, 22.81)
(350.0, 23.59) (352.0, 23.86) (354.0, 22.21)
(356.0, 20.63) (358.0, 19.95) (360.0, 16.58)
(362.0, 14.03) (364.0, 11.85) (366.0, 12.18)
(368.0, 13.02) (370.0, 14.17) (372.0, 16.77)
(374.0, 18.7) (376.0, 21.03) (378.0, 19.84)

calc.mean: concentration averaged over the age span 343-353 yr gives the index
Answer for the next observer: 23.6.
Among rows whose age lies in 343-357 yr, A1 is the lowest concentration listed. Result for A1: 20.63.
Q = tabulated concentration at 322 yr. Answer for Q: 24.37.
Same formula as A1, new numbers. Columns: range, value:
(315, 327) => 23.67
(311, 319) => 23.81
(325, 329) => 24.1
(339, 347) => 22.77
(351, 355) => 22.21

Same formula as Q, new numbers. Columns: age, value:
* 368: 13.02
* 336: 23.98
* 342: 23.12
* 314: 23.81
